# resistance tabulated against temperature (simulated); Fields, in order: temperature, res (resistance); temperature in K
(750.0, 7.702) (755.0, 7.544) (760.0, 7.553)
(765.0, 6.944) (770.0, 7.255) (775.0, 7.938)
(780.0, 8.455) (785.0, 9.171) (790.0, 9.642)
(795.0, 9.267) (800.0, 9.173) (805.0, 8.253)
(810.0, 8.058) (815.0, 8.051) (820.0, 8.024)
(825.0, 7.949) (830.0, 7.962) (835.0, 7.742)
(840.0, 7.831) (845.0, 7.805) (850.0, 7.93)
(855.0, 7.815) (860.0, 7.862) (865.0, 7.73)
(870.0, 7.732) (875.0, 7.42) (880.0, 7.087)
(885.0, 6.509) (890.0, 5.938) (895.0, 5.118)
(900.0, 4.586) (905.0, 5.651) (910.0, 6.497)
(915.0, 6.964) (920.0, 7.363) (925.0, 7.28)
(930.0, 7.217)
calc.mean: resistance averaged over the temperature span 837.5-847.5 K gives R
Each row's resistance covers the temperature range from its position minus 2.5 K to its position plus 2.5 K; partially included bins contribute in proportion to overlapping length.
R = 7.82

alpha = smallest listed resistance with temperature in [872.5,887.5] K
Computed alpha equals 6.509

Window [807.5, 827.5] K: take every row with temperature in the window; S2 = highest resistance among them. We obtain 8.058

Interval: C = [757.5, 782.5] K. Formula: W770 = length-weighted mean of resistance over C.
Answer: 7.63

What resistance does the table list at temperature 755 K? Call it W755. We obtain 7.544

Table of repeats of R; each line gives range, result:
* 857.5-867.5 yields 7.8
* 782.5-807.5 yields 9.1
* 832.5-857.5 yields 7.82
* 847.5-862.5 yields 7.87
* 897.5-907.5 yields 5.12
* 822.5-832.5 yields 7.96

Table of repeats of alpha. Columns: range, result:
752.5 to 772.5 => 6.944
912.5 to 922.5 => 6.964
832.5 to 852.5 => 7.742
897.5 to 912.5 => 4.586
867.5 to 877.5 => 7.42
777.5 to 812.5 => 8.058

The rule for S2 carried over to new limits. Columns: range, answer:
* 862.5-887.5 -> 7.732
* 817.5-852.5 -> 8.024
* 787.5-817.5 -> 9.642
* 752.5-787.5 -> 9.171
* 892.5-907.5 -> 5.651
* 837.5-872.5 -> 7.93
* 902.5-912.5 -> 6.497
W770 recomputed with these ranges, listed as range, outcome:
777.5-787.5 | 8.81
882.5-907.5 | 5.56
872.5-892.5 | 6.74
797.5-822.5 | 8.31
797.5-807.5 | 8.71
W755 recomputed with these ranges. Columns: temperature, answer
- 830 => 7.962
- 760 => 7.553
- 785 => 9.171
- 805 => 8.253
